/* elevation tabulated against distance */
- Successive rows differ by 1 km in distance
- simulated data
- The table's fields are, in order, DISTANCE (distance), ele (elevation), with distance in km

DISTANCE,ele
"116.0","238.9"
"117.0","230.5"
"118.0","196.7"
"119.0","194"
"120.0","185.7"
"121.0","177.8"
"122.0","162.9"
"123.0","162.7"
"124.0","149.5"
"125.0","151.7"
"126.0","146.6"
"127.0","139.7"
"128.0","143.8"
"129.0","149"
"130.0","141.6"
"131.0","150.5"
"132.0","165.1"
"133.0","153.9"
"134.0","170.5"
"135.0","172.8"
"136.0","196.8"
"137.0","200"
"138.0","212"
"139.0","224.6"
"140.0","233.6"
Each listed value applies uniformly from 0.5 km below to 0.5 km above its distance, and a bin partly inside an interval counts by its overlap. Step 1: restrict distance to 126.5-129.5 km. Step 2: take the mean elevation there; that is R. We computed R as 144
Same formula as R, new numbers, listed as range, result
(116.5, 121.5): 197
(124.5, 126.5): 149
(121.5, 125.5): 157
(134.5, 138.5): 195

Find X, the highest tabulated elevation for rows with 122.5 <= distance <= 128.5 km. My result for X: 162.7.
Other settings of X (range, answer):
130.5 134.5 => 170.5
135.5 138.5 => 212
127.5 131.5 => 150.5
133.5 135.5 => 172.8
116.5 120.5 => 230.5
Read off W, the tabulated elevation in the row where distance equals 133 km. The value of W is 153.9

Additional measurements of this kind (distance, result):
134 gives 170.5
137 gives 200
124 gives 149.5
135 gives 172.8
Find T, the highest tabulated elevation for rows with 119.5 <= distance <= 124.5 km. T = 185.7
